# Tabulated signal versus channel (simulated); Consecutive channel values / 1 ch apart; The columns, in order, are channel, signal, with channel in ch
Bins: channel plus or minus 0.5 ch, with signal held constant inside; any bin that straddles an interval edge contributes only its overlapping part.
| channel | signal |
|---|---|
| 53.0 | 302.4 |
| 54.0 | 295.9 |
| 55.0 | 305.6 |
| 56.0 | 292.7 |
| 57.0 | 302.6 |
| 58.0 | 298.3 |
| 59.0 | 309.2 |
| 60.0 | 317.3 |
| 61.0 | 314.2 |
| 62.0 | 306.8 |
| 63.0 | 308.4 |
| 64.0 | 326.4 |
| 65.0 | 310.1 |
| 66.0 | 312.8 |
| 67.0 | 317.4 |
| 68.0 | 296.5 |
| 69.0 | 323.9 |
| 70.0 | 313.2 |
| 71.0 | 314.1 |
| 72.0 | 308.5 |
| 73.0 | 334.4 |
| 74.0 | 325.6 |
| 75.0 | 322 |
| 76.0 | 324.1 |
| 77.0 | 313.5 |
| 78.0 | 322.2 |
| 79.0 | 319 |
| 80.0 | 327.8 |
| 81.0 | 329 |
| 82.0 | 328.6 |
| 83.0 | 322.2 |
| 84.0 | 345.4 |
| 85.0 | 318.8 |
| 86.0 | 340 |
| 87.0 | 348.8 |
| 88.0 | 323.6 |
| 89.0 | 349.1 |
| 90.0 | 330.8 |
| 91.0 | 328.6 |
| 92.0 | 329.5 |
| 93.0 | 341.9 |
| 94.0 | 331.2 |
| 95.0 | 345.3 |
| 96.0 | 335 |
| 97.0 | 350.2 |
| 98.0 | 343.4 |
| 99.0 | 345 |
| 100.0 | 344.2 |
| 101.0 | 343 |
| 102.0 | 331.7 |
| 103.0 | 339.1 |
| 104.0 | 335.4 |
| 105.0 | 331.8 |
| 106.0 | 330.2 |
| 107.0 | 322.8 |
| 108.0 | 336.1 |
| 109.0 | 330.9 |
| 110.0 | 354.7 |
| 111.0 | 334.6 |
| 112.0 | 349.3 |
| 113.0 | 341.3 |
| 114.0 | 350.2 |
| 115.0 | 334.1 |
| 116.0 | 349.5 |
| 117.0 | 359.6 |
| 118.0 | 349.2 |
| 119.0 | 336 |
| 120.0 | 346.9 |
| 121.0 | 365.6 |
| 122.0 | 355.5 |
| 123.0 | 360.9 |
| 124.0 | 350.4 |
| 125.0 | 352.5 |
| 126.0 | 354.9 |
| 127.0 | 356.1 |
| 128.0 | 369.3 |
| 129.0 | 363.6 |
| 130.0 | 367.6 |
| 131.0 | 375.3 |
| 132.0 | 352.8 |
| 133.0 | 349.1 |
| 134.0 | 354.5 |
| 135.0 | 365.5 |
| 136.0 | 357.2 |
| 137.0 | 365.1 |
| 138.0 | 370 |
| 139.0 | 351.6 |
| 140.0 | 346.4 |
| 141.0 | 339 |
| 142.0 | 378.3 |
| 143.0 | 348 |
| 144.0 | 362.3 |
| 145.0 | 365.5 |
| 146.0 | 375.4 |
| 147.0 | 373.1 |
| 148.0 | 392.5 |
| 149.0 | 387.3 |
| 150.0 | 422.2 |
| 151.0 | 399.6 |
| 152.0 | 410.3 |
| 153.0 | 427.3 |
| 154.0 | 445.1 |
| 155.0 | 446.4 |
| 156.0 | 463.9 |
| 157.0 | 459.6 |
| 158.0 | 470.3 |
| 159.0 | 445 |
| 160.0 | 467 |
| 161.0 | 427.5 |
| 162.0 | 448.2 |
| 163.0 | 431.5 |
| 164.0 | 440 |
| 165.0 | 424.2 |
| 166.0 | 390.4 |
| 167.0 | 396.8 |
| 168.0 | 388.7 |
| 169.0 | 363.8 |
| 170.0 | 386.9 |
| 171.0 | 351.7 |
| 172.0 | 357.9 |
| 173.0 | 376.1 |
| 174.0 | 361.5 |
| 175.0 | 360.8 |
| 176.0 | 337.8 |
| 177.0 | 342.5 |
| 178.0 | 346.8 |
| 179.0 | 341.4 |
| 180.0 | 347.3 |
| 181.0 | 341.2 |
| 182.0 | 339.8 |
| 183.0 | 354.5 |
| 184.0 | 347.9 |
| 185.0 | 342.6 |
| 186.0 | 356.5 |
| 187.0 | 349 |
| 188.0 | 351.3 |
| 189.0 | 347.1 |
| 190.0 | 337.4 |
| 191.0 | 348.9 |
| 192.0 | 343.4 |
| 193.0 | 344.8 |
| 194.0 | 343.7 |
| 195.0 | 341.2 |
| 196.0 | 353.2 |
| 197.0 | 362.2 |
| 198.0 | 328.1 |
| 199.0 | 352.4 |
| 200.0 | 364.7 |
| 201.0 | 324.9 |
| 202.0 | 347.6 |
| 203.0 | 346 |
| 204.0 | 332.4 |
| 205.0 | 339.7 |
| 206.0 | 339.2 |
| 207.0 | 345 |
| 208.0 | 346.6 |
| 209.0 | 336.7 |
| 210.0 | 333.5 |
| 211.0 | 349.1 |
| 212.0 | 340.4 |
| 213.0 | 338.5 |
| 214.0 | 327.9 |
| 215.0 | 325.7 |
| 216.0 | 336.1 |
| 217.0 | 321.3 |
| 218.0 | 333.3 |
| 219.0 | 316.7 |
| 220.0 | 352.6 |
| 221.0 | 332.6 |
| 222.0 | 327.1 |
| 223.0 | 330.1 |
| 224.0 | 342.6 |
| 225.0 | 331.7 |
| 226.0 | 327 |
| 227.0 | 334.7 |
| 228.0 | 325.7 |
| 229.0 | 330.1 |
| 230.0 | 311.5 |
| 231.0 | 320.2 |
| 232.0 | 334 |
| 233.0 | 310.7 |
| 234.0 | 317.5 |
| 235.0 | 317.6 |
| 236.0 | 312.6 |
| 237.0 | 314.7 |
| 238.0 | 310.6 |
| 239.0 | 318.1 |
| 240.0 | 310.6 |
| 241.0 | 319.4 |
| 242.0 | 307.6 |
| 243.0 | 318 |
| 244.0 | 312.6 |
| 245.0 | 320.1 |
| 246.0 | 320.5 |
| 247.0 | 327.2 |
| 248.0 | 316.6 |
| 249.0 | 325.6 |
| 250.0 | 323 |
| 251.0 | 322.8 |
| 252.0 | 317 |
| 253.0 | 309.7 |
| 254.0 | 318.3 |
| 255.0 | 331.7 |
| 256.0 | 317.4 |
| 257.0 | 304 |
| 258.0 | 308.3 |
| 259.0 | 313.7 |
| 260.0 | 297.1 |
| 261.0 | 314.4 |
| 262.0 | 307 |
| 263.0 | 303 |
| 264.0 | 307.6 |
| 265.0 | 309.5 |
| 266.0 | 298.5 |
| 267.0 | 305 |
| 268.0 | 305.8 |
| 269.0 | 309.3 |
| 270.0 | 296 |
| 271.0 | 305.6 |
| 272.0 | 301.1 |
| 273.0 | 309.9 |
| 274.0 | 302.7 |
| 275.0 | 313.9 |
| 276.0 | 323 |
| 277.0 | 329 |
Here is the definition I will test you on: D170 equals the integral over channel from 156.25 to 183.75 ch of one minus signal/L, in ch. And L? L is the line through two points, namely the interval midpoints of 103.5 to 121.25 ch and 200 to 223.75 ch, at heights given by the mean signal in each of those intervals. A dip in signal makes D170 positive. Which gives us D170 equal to -4.1 ch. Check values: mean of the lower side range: 342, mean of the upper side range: 336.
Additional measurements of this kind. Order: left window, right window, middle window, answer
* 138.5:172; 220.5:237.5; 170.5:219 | 2.23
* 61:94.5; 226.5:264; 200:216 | -1.04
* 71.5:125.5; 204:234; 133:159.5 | -4.51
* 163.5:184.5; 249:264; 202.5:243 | 0.82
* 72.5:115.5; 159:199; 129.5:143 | -0.30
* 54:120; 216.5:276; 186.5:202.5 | -1.27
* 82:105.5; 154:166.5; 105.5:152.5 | 4.07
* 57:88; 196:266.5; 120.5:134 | -1.58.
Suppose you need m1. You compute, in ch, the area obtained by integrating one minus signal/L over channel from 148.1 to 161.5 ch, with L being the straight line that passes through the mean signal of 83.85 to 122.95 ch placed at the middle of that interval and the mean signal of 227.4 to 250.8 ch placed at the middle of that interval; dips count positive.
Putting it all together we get -4.1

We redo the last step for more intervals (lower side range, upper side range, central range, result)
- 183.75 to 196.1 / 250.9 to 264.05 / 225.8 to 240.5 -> 0.22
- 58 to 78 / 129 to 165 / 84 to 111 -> 0.66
